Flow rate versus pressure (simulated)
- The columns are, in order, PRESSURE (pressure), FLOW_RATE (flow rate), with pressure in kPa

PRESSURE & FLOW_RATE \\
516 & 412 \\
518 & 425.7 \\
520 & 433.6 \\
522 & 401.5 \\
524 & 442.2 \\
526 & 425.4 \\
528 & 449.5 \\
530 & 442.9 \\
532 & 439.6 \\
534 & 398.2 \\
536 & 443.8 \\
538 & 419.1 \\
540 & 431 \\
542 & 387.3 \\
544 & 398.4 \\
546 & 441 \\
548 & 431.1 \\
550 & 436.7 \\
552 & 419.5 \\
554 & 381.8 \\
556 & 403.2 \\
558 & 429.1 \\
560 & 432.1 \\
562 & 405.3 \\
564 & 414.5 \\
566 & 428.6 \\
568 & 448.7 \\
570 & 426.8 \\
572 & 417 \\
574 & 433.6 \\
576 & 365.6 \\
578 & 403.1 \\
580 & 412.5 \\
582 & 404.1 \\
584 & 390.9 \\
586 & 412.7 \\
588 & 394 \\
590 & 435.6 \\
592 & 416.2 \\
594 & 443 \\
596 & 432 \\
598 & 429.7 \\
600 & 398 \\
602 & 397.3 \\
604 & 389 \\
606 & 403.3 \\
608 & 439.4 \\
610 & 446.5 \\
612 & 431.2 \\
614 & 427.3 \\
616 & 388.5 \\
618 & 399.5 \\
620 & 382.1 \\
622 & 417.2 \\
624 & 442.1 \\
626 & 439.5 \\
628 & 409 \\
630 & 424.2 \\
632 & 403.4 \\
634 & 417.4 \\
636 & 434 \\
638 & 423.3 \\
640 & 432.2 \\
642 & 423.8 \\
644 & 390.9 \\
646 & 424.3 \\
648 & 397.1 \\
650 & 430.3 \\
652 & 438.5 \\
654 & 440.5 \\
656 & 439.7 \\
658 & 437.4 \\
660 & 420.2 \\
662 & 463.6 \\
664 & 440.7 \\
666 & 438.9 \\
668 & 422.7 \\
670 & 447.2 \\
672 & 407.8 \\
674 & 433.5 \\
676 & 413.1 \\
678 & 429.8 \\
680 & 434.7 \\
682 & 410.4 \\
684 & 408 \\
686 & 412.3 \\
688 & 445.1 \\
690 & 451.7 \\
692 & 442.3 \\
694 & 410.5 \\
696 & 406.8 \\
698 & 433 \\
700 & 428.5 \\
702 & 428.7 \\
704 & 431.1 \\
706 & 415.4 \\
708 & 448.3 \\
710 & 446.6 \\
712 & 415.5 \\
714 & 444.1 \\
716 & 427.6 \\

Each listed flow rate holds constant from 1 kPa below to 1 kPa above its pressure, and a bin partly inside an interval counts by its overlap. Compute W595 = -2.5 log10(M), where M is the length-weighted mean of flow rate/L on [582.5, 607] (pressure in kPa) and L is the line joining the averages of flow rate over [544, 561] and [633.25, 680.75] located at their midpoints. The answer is 0.03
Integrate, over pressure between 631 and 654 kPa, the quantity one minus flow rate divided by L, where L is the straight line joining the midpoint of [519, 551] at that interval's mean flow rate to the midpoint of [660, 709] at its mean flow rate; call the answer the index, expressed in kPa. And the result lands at 0.4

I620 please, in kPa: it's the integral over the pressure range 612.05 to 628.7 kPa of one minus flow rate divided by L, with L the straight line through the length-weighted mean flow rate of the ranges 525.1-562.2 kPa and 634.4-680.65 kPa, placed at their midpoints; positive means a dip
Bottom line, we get 0.48 kPa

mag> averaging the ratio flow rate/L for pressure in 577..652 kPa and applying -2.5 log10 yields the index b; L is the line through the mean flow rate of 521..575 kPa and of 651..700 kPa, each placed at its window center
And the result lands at 0.03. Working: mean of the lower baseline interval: 423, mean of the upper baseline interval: 430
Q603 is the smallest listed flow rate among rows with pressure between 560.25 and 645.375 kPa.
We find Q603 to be 365.6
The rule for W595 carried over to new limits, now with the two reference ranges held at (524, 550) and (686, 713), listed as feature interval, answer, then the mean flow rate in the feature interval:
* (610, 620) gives 0.04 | 412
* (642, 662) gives 0.01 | 426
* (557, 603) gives 0.03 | 416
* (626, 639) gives 0.02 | 420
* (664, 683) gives 0.01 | 427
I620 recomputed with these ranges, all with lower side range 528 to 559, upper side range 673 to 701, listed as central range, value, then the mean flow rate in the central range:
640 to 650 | 0.3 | 413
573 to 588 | 0.7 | 403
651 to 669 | -0.6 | 438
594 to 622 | 0.6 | 414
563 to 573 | -0.1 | 427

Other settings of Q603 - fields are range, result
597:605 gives 389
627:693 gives 390.9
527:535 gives 398.2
